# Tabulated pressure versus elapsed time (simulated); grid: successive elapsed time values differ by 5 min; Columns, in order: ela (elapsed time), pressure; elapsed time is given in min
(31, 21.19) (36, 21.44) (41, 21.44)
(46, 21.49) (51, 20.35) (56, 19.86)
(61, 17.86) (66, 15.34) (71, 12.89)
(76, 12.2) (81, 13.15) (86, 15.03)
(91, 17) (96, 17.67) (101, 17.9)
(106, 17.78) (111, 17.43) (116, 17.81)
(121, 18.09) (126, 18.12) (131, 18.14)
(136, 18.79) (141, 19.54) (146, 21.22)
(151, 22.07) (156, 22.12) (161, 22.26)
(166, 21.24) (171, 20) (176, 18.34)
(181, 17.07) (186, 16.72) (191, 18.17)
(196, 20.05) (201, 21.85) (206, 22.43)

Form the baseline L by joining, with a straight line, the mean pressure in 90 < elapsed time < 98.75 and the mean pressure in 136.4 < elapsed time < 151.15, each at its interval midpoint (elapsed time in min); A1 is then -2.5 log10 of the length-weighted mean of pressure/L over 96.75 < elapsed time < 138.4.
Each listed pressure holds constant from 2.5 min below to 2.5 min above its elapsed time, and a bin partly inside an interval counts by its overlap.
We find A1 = 0.05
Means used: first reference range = 17.4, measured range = 18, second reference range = 20.5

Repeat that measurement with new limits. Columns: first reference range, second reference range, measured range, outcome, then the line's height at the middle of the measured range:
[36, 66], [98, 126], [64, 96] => 0.29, 18.9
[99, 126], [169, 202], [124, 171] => -0.12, 18.3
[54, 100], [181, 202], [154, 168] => -0.22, 17.9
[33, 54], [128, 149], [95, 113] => 0.14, 20.1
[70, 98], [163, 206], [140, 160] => -0.20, 17.8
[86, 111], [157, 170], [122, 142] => 0.06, 19.5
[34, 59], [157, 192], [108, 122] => 0.13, 20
